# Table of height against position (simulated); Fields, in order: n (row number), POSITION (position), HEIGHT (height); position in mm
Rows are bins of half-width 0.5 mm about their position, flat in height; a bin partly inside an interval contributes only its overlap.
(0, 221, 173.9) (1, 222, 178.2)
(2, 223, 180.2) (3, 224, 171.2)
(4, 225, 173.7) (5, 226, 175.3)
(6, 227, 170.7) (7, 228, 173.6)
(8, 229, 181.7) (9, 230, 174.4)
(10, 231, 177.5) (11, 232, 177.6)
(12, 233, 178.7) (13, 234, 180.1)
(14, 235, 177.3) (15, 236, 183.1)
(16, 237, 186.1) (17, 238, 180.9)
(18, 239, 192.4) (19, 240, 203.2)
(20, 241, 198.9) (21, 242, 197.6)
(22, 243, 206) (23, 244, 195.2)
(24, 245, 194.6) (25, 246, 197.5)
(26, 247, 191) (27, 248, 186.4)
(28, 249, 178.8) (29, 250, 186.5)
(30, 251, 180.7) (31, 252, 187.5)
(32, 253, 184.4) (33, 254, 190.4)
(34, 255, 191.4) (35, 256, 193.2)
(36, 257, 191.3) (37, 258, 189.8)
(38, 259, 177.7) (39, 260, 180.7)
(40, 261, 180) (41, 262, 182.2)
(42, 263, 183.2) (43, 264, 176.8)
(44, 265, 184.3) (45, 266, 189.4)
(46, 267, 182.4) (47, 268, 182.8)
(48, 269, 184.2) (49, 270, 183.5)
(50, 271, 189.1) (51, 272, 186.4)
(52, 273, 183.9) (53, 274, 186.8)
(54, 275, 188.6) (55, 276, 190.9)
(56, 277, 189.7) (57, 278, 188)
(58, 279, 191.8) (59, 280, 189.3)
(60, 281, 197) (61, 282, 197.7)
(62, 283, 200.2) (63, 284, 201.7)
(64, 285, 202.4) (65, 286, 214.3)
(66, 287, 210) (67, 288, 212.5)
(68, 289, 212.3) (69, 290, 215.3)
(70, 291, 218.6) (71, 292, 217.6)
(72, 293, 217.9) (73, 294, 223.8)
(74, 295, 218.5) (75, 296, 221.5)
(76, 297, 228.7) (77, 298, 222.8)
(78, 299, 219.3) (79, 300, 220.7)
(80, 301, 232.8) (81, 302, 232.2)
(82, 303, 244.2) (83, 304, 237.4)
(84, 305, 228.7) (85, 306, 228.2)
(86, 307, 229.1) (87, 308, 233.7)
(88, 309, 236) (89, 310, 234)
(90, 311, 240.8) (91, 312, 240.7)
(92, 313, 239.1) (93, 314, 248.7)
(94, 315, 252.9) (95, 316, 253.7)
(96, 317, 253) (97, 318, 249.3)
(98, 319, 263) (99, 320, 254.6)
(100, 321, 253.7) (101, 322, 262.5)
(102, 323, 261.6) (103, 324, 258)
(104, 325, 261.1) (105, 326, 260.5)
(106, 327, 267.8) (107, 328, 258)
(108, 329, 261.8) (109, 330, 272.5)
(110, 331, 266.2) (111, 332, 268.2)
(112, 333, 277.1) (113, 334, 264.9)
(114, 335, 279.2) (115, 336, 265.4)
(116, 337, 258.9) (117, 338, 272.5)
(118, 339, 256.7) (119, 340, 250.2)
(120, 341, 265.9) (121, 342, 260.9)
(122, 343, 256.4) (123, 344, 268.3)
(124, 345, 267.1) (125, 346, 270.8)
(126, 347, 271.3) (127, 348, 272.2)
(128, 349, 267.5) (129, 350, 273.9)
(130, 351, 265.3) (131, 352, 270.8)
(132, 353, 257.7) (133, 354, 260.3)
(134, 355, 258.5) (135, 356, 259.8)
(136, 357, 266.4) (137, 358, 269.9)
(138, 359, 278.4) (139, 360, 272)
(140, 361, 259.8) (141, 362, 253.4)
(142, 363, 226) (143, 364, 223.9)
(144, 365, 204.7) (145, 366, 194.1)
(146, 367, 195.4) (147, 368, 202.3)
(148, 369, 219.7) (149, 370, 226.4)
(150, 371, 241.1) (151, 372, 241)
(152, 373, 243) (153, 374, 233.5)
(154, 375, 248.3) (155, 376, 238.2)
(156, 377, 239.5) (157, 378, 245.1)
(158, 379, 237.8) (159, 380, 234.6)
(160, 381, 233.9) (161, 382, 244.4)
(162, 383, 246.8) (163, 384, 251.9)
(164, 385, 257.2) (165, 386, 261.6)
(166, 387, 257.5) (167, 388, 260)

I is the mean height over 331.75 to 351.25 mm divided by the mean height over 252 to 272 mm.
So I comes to 1.44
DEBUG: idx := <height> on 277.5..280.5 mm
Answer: 190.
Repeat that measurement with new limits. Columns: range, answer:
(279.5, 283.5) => 196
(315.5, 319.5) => 255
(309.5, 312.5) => 238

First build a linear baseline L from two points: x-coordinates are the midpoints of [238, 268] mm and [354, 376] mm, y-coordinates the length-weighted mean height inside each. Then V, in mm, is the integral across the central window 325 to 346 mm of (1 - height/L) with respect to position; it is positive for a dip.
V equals -3.6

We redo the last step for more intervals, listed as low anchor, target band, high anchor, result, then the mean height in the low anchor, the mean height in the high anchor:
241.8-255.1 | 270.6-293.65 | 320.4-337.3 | 2.2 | 190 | 265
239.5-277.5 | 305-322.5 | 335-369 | -1.4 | 188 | 254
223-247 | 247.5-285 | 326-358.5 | 3.7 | 185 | 266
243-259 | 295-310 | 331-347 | 0.3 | 189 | 266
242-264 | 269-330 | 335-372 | -1.9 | 188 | 253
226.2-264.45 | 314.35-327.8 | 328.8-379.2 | -1.5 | 186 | 253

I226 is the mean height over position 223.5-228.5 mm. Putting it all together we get 173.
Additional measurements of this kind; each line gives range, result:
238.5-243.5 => 200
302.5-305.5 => 237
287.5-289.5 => 212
